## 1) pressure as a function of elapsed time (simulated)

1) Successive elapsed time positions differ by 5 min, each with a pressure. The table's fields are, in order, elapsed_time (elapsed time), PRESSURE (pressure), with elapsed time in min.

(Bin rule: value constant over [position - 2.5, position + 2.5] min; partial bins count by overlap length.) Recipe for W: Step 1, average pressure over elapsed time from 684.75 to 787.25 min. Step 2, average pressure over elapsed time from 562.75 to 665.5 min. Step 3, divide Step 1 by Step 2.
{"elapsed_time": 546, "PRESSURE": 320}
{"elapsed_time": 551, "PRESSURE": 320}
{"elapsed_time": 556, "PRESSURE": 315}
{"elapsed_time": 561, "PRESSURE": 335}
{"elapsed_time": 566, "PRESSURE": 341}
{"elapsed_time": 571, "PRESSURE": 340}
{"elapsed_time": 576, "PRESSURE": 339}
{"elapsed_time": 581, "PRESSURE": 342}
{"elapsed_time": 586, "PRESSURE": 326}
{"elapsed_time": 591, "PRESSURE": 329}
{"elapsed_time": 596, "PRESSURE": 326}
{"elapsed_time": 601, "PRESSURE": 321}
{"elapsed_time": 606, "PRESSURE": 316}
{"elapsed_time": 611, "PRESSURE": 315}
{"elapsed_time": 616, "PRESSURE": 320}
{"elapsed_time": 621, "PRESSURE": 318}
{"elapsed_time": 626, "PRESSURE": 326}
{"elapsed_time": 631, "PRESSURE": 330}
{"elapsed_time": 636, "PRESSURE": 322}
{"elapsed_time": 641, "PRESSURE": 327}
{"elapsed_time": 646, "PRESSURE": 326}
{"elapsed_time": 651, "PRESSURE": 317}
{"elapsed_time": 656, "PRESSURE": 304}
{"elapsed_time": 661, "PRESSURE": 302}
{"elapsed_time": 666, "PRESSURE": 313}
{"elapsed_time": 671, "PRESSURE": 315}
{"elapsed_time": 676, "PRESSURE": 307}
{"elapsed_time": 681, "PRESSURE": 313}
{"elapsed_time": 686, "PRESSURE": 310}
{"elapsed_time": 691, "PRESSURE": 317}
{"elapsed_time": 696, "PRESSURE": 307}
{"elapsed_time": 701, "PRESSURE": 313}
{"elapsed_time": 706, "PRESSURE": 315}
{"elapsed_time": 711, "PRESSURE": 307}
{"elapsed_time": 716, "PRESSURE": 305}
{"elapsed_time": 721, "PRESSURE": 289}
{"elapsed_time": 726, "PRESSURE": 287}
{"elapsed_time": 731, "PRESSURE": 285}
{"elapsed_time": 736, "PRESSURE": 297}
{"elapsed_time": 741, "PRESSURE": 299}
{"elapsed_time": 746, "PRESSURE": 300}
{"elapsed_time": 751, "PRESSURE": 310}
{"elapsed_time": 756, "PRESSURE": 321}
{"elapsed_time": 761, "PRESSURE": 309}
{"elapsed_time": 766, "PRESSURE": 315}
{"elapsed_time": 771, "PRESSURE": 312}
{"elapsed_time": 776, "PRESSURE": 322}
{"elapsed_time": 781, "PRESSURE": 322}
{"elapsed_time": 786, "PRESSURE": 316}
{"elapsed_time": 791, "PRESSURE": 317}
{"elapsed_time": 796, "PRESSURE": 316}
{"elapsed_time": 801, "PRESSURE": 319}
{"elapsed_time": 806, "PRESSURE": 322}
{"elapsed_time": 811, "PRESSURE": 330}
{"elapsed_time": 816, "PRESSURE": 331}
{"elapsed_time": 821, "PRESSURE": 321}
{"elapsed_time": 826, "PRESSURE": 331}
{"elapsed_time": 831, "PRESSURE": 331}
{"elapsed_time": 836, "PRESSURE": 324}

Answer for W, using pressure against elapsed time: 0.9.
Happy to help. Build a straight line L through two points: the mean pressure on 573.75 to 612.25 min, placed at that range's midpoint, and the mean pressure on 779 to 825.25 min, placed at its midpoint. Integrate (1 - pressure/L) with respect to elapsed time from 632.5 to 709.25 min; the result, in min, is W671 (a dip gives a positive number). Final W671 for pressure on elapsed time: 2.6 min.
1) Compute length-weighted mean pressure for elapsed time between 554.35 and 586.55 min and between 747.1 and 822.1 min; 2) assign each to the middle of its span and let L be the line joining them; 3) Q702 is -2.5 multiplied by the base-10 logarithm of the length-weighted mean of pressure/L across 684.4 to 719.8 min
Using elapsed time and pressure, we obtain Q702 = 0.051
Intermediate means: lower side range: 335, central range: 310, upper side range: 318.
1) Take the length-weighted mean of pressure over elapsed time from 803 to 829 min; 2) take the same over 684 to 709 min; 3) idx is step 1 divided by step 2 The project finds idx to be 1.05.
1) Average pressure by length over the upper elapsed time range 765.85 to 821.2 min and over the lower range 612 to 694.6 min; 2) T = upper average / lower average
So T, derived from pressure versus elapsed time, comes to 1.01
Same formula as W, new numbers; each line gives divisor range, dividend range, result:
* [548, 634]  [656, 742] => 0.93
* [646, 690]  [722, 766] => 0.97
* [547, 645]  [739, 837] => 0.97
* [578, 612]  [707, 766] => 0.93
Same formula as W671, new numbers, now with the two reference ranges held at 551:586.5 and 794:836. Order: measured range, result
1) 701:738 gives 3.32 min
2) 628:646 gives 0.27 min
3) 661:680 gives 1.12 min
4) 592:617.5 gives 0.93 min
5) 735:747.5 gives 1.10 min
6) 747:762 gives 0.68 min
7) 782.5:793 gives 0.29 min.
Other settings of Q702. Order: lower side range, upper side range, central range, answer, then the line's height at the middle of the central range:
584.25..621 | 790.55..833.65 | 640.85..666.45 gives 0.029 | 322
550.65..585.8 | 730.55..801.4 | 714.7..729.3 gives 0.085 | 316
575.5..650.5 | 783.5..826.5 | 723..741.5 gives 0.113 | 323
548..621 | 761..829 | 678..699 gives 0.042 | 324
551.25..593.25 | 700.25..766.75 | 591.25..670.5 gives 0.010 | 322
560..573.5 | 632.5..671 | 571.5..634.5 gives 0.011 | 329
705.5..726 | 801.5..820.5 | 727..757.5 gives 0.026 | 308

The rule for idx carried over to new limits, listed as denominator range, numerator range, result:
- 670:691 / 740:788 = 1.00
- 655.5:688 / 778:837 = 1.04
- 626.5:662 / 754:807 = 0.99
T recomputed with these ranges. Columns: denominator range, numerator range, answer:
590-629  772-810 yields 0.99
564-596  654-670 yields 0.92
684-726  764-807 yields 1.04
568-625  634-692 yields 0.96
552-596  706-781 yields 0.92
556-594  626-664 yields 0.95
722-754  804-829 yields 1.10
